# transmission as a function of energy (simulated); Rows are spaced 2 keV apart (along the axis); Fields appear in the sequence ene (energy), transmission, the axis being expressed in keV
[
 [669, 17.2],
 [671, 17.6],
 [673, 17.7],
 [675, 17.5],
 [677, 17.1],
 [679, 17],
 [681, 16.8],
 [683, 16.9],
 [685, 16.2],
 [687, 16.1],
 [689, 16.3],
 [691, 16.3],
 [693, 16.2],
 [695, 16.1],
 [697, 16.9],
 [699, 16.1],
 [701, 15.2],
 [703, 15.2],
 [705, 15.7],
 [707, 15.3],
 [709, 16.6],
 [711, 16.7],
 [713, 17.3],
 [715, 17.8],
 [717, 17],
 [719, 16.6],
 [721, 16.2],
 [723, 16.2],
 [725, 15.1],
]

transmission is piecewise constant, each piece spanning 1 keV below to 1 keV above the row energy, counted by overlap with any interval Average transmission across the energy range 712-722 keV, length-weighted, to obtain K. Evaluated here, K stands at 17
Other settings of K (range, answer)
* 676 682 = 17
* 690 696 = 16.2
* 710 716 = 17.3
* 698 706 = 15.5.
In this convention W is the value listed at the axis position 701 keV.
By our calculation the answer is 15.2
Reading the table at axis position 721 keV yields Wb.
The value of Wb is 16.2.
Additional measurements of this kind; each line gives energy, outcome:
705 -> 15.7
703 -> 15.2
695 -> 16.1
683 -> 16.9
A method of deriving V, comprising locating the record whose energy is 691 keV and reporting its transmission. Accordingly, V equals 16.3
